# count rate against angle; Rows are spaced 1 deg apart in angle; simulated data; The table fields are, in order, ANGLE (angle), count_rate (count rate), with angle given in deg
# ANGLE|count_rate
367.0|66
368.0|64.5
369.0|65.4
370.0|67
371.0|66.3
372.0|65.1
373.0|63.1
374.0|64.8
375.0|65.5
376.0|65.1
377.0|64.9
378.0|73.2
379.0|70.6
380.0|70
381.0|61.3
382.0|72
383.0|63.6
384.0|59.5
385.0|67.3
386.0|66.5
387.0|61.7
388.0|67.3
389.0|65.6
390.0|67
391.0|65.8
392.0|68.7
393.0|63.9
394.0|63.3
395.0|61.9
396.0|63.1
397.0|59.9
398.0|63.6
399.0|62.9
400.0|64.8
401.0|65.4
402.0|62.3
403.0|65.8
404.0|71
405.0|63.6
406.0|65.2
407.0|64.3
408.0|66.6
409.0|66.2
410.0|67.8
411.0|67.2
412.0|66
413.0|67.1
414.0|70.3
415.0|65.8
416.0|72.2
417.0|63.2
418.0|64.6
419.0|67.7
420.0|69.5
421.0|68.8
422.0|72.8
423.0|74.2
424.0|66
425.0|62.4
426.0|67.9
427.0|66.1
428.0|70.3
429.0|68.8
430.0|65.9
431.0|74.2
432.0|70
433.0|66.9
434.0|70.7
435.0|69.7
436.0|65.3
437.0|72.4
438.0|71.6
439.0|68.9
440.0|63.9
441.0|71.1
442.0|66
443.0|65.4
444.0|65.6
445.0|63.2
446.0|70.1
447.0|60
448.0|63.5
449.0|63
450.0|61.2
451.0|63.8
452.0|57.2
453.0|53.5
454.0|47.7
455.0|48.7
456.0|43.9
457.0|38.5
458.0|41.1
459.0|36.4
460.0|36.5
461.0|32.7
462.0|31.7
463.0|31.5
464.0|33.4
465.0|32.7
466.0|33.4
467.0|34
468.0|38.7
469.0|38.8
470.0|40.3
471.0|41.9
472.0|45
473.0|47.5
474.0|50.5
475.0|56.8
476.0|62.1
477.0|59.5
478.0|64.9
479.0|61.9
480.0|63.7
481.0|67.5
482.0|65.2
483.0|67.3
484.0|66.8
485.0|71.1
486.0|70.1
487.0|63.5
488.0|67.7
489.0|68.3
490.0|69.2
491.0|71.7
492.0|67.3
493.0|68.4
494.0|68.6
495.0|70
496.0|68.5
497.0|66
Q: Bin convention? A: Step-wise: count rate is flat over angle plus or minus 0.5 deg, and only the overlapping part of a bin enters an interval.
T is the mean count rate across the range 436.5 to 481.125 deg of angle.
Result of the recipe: 52.4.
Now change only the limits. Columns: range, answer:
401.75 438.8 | 67.9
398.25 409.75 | 65.3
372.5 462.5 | 63.5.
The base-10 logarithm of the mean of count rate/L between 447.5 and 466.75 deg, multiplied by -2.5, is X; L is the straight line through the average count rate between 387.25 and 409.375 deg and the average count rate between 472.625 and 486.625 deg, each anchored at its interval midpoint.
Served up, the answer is 0.380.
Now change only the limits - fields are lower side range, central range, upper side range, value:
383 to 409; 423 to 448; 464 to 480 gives -0.21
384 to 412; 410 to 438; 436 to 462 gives -0.13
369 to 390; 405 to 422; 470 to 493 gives -0.04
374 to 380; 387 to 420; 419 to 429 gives 0.04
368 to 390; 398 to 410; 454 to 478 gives -0.11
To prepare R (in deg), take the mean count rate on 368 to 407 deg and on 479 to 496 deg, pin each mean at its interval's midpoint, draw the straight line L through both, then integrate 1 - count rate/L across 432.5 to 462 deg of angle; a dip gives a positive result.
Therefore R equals 3.8 deg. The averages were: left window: 65.3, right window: 67.7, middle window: 58.1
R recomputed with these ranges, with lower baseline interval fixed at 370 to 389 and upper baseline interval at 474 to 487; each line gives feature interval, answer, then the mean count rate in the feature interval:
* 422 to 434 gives -0.7 deg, 68.7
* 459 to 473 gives 6.0 deg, 36.6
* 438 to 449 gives -0.2 deg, 65.9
